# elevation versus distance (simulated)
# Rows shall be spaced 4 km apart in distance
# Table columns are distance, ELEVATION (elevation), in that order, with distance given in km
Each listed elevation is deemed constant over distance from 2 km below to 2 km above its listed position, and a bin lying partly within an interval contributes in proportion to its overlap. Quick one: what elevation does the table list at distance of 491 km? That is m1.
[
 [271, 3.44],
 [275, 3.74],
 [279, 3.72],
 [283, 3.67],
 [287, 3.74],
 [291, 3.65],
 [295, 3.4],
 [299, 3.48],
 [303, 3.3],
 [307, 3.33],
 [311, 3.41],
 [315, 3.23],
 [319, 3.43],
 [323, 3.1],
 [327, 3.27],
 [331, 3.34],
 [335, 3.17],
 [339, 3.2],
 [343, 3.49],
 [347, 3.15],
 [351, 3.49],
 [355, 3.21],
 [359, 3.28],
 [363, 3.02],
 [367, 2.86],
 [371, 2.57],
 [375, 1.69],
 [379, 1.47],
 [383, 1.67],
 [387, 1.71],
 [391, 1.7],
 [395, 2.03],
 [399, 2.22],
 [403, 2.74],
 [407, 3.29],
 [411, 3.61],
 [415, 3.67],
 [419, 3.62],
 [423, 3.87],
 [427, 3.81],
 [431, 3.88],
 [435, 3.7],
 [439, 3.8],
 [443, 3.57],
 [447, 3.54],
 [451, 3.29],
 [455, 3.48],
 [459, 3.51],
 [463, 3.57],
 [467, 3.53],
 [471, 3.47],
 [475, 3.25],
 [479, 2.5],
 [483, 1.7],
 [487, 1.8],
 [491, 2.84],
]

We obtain 2.84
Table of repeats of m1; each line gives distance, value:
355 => 3.21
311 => 3.41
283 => 3.67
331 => 3.34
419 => 3.62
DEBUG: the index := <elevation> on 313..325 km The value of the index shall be 3.25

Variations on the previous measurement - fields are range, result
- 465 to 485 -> 2.89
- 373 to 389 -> 1.64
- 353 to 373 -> 2.99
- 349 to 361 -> 3.33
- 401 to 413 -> 3.21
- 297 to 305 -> 3.39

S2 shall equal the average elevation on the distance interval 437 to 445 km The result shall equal 3.68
